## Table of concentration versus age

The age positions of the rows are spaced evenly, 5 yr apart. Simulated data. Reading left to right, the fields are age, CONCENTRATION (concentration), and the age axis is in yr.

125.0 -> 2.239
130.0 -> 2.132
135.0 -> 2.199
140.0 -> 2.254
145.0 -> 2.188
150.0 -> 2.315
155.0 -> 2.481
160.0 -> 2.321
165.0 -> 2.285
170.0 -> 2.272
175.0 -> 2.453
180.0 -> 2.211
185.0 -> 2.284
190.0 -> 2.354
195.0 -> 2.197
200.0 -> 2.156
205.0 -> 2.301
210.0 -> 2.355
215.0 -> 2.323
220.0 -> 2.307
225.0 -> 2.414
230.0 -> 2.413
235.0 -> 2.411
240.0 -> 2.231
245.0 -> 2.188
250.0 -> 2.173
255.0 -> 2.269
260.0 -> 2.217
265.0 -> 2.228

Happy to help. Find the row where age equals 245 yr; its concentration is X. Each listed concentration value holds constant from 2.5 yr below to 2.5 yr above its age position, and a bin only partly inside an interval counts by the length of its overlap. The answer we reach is 2.188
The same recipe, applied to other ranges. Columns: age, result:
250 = 2.173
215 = 2.323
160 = 2.321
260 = 2.217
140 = 2.254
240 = 2.231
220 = 2.307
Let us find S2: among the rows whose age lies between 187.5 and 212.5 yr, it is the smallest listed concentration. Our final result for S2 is 2.156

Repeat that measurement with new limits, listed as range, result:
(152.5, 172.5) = 2.272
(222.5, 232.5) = 2.413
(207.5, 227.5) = 2.307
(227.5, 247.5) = 2.188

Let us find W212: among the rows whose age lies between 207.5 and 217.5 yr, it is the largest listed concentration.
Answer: 2.355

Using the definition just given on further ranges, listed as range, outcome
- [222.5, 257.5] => 2.414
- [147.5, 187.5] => 2.481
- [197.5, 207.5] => 2.301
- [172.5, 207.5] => 2.453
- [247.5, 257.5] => 2.269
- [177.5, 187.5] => 2.284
